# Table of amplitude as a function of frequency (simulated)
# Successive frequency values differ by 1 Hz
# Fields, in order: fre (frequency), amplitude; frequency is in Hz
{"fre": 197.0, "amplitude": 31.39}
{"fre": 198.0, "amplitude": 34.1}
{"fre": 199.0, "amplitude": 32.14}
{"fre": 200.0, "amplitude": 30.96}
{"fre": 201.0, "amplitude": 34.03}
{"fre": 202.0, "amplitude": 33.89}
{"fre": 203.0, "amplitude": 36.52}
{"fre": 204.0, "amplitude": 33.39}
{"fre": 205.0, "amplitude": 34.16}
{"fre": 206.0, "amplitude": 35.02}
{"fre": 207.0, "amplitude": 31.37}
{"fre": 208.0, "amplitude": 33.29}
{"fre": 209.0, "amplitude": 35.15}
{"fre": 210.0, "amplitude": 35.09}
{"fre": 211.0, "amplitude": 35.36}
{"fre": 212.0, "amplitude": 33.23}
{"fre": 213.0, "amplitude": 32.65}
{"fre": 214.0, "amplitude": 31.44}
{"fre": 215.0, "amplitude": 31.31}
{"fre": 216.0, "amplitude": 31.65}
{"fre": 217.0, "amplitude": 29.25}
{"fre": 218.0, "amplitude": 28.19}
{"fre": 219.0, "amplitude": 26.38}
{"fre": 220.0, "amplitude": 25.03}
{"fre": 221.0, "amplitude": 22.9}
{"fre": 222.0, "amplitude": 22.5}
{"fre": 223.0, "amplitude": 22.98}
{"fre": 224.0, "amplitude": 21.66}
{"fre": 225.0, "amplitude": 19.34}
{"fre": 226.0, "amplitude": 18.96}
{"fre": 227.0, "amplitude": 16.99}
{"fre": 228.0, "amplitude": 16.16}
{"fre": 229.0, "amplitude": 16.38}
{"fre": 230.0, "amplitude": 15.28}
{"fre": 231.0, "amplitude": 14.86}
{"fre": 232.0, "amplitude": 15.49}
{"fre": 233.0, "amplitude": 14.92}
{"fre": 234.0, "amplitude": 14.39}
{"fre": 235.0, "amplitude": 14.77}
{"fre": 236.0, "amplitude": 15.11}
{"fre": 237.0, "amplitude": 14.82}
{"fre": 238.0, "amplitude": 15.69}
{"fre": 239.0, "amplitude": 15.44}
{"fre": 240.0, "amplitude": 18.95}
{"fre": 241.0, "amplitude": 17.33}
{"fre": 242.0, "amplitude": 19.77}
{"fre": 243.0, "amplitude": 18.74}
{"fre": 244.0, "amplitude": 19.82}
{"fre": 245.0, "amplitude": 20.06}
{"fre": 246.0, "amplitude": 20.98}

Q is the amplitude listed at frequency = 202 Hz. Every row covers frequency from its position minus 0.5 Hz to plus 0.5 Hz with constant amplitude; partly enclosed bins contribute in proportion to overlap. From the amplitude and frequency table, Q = 33.89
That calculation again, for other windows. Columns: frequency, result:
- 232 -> 15.49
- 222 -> 22.5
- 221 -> 22.9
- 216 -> 31.65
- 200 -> 30.96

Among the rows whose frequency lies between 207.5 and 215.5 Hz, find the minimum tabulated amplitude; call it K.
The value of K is 31.31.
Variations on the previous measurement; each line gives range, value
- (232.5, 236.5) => 14.39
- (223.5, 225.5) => 19.34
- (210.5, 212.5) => 33.23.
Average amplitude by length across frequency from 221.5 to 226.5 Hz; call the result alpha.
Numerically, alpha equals 21.1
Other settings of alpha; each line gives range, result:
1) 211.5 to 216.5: 32.1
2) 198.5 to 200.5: 31.6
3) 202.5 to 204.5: 35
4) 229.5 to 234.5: 15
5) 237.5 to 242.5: 17.4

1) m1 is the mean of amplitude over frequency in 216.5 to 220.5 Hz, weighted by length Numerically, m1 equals 27.2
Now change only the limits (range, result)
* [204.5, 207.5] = 33.5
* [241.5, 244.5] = 19.4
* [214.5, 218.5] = 30.1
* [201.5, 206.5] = 34.6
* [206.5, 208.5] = 32.3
